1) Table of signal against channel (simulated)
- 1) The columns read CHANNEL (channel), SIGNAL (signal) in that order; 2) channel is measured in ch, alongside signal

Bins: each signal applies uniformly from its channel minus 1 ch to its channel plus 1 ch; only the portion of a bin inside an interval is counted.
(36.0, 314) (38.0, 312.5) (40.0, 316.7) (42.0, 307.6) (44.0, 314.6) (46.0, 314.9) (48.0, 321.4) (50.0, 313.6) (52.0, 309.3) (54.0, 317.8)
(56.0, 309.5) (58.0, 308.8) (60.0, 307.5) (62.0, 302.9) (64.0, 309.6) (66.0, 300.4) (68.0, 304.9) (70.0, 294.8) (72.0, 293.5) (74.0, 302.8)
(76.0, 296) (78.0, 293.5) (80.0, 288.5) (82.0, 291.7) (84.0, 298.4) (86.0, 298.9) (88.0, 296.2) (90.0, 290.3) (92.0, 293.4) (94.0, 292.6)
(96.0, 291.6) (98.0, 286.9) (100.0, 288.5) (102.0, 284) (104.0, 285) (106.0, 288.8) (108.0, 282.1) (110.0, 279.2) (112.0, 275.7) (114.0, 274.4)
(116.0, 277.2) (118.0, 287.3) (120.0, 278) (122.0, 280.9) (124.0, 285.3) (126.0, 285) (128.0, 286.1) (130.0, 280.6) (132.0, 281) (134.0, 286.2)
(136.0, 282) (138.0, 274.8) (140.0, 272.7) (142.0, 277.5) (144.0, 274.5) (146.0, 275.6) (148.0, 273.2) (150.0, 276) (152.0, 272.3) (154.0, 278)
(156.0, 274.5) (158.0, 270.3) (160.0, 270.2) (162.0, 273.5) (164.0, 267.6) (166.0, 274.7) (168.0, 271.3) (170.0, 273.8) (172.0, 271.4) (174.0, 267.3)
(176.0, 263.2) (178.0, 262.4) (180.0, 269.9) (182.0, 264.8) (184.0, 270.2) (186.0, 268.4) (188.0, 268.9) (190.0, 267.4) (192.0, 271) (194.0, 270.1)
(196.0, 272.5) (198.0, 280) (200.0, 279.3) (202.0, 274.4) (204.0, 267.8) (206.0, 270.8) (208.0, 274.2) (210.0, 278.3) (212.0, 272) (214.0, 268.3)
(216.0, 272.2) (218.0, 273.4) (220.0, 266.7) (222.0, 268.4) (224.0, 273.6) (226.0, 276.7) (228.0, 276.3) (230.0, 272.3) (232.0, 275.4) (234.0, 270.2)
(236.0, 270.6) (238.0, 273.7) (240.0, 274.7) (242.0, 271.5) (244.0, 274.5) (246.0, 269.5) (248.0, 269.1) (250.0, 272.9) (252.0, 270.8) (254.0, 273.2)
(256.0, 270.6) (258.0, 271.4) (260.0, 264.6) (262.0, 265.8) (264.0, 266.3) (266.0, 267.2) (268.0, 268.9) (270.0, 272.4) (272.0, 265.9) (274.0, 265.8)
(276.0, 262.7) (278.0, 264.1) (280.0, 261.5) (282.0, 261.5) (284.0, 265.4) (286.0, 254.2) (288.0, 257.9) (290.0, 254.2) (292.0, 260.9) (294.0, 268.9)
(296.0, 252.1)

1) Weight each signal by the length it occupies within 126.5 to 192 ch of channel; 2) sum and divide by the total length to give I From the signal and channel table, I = 273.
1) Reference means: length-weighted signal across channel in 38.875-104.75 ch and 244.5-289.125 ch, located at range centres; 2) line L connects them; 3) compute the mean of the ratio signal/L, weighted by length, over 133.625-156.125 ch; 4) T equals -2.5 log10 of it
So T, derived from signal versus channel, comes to 0.05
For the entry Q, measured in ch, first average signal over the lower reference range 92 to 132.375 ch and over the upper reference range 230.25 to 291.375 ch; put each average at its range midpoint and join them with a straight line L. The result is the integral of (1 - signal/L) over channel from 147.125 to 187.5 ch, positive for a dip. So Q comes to 1.0 ch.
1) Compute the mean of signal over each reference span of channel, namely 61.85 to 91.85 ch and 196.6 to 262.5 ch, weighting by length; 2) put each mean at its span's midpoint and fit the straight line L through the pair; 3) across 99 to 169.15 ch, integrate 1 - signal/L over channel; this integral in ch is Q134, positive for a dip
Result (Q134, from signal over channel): 2.3 ch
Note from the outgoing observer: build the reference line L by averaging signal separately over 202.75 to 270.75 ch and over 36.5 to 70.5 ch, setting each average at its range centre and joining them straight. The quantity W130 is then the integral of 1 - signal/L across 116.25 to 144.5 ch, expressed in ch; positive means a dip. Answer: 1.25 ch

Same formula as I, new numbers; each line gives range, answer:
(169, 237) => 271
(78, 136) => 286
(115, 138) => 282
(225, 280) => 270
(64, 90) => 297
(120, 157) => 279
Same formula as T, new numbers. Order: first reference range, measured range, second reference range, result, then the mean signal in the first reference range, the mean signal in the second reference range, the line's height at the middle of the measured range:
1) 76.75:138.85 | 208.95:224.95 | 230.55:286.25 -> 0.007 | 286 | 269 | 273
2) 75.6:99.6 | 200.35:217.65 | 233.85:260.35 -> 0.016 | 293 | 271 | 277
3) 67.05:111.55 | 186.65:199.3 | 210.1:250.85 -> 0.022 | 292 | 272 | 277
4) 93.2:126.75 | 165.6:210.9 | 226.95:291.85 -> 0.018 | 284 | 268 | 275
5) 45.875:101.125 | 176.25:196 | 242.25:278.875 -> 0.052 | 300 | 269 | 281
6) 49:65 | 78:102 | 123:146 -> 0.019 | 310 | 280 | 297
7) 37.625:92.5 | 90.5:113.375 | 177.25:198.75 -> 0.028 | 304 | 270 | 294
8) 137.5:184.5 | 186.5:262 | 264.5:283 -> -0.015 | 272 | 266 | 268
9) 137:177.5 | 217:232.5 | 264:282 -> -0.017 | 272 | 266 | 269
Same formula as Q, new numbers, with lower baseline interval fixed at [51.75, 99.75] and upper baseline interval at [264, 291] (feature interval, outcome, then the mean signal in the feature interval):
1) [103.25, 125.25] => 0.81 ch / 281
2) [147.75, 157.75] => 0.37 ch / 275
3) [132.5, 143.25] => 0.35 ch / 279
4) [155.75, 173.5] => 0.72 ch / 272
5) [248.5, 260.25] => -0.15 ch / 271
